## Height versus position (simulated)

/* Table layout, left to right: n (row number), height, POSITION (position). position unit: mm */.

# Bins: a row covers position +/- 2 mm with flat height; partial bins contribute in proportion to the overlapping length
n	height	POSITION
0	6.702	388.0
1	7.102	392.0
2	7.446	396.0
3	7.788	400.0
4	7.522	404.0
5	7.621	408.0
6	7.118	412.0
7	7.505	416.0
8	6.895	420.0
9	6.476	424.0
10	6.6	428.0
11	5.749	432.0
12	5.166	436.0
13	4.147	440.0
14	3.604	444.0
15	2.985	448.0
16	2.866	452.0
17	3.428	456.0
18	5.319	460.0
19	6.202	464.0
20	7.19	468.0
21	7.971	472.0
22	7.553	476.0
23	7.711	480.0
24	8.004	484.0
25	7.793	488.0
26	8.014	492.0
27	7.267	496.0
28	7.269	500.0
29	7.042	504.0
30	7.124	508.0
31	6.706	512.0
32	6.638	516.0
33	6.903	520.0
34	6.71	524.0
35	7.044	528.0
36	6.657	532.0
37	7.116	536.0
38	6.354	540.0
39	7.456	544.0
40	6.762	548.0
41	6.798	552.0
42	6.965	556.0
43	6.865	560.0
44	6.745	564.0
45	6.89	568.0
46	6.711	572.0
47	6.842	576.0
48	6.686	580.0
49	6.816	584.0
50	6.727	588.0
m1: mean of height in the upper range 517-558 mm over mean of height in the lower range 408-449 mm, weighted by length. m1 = 1.19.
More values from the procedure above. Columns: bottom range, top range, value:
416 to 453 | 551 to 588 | 1.33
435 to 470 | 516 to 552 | 1.51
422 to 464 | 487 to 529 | 1.51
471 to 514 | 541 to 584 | 0.92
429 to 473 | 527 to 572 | 1.39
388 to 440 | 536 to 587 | 1.00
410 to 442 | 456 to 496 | 1.15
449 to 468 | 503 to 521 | 1.47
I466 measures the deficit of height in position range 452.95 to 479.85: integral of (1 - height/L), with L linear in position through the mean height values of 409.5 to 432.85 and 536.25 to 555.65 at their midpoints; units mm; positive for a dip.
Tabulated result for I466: 2.3 mm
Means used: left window 6.79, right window 6.88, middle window 6.24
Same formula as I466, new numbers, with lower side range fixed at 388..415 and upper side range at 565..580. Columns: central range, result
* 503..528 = 0.5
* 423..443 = 4.9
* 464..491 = -1.8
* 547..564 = 0.0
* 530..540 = 0.2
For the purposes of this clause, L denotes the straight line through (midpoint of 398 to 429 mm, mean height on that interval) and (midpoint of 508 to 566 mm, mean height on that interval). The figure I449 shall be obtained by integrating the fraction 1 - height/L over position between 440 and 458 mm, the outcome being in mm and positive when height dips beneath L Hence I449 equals 9.6 mm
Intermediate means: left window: 7.21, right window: 6.85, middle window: 3.32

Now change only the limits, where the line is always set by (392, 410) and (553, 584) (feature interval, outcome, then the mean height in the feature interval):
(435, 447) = 5.28 mm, 4.12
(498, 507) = -0.07 mm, 7.15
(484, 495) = -1.09 mm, 7.86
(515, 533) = 0.52 mm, 6.81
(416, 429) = 1.14 mm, 6.79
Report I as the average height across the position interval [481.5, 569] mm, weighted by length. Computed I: 7.06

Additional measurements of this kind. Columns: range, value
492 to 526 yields 7.02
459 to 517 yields 7.23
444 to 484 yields 5.7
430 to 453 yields 4.14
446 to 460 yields 3.41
